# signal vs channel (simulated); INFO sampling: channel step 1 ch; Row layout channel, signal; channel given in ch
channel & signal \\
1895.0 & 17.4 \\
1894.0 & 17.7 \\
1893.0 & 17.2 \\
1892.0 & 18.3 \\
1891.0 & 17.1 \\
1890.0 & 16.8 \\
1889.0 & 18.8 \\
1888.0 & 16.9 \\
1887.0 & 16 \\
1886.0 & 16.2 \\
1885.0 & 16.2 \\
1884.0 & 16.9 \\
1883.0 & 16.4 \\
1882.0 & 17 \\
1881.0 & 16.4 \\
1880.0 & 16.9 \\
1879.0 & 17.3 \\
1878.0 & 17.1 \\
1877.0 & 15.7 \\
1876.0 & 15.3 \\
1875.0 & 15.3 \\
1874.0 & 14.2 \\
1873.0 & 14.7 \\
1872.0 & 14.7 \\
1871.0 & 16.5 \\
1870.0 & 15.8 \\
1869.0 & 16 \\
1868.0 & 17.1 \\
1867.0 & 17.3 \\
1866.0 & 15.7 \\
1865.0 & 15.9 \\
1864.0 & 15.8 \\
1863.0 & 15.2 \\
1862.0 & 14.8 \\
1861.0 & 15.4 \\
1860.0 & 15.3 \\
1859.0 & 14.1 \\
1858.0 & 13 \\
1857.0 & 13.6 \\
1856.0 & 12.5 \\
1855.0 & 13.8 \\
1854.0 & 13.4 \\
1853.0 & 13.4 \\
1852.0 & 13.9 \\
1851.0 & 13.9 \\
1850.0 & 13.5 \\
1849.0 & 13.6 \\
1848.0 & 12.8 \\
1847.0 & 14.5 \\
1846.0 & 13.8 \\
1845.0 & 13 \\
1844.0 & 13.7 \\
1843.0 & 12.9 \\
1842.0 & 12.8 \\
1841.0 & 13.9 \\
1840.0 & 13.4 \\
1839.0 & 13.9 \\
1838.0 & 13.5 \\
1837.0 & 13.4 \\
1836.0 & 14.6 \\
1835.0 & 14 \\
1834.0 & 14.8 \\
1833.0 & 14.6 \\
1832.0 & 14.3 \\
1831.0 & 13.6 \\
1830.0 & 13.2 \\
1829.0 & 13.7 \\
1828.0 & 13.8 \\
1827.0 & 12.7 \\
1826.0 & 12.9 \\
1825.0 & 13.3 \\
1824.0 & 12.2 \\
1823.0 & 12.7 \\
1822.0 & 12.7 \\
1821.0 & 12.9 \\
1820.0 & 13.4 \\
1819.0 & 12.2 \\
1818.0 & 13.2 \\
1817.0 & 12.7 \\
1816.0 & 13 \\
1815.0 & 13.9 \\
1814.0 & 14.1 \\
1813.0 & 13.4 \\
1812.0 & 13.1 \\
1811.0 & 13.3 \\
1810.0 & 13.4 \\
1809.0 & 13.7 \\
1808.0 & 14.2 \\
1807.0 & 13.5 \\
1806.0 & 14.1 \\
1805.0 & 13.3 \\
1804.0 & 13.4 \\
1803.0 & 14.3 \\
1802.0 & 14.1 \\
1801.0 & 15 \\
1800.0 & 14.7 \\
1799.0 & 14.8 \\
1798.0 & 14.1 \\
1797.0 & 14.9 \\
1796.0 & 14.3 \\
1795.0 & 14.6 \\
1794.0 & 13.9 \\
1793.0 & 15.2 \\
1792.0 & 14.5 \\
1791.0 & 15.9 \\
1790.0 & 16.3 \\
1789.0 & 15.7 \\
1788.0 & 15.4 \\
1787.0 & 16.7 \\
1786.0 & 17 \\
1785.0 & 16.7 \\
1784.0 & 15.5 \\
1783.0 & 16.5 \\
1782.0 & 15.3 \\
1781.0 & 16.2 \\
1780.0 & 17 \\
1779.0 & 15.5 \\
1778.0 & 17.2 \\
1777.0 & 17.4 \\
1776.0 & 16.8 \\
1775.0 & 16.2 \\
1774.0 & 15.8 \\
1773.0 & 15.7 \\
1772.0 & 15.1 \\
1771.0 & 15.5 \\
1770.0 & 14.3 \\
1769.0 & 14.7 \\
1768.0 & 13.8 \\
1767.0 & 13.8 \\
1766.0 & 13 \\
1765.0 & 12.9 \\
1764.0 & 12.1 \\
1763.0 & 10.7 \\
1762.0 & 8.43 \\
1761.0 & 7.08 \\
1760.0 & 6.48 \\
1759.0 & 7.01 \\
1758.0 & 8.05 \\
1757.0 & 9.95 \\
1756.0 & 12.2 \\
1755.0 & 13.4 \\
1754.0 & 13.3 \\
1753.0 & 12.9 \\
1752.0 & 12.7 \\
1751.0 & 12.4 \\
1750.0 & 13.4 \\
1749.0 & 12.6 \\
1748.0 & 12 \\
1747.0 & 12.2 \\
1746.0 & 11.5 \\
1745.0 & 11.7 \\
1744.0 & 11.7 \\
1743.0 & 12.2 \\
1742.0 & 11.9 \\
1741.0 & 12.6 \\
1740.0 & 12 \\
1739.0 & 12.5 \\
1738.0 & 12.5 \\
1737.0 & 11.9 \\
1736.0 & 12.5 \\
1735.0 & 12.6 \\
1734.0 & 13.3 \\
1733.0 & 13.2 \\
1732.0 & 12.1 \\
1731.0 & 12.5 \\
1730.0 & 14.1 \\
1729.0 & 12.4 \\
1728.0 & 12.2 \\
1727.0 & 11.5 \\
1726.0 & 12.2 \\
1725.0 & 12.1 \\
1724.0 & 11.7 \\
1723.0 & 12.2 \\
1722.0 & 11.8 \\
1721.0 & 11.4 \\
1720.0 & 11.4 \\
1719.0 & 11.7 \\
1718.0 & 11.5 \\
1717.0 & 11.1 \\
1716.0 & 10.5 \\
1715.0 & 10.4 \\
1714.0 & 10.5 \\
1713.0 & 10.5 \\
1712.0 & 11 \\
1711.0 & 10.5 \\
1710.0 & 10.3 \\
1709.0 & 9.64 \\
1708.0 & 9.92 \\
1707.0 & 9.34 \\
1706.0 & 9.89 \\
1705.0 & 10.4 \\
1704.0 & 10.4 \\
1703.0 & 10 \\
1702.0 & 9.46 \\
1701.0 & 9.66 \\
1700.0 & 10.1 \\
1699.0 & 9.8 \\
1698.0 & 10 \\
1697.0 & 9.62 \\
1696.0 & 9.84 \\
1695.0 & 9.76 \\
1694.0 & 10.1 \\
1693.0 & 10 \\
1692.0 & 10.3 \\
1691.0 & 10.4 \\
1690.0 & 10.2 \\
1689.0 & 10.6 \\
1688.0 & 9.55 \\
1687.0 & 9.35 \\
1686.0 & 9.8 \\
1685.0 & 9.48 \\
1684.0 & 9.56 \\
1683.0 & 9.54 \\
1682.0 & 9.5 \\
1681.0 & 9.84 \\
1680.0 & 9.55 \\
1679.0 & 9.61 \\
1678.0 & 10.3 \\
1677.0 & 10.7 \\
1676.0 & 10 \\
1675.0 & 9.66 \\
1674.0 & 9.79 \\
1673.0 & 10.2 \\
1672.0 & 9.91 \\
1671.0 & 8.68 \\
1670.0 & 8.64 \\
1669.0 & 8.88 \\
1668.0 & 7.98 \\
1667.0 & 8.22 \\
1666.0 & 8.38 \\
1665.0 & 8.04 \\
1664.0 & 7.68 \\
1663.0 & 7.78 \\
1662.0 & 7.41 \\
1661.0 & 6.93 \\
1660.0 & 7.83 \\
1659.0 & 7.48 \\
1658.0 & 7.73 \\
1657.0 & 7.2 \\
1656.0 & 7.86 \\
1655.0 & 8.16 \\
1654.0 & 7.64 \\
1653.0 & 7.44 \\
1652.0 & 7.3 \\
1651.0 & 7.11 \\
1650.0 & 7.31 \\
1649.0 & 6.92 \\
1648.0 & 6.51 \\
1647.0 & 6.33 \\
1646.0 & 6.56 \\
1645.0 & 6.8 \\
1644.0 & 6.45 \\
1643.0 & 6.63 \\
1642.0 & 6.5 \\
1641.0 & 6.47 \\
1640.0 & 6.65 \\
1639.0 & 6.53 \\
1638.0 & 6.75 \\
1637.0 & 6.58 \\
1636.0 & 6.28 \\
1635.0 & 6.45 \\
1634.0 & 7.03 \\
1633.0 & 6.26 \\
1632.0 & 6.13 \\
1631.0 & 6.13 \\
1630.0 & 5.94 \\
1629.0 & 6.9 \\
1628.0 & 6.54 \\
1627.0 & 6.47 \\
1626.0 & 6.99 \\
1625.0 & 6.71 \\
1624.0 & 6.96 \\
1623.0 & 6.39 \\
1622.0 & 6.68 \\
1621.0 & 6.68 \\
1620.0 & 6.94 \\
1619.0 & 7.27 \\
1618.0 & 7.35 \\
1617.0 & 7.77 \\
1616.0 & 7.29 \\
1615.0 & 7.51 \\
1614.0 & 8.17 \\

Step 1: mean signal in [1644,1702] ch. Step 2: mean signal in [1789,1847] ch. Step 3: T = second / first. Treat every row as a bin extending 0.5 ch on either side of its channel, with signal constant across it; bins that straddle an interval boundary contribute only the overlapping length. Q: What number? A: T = 1.6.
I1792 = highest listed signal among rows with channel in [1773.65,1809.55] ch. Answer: 17.4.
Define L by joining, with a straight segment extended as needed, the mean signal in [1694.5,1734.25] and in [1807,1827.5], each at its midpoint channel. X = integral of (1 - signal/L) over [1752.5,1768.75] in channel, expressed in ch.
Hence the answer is 1.3 ch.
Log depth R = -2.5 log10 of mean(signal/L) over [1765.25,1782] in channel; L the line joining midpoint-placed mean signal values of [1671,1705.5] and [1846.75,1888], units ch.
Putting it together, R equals -0.24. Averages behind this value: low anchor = 9.89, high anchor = 15.2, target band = 15.5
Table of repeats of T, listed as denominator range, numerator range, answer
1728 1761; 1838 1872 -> 1.21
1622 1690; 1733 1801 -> 1.73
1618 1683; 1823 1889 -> 1.93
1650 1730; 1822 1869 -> 1.44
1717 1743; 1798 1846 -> 1.11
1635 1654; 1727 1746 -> 1.84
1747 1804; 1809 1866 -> 0.98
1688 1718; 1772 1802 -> 1.54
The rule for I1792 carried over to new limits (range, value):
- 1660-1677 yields 10.7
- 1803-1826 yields 14.3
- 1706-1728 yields 12.2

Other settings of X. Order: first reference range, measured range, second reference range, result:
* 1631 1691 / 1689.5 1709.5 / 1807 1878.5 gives -1.3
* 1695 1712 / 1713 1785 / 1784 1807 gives -1.6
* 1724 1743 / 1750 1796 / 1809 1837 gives -3.8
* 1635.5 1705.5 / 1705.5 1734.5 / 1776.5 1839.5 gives -2.0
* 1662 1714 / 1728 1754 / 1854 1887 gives -2.6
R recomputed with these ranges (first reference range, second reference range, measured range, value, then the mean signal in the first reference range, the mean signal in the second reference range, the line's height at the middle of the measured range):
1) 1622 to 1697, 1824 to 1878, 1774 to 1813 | -0.22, 8.06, 14.3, 12.4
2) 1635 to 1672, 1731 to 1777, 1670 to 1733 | -0.08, 7.35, 12.5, 9.79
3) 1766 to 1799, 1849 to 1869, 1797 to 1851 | 0.11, 15.5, 14.6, 15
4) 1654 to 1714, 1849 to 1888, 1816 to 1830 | 0.07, 9.37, 15.3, 13.9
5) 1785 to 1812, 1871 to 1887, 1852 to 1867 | 0.09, 14.6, 16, 15.7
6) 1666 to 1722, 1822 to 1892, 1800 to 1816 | -0.04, 9.98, 14.8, 13.3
